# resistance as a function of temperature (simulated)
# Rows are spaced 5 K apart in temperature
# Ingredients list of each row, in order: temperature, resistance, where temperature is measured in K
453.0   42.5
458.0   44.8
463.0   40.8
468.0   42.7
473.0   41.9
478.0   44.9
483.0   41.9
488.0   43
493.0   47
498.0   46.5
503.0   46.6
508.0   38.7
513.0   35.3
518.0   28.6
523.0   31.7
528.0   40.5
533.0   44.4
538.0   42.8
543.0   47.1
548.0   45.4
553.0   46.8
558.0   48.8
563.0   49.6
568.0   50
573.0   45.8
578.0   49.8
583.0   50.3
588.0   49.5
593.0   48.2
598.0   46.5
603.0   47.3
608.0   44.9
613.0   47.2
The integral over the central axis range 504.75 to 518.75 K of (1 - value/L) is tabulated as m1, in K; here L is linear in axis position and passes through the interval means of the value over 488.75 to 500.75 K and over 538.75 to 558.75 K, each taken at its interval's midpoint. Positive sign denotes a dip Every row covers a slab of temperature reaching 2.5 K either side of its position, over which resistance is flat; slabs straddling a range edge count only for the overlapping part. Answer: 3.2 K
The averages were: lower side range 46.2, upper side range 46.5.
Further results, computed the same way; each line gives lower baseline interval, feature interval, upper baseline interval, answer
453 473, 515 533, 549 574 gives 4.3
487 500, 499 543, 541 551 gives 6.4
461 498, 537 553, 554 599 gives 0.5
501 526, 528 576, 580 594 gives -3.8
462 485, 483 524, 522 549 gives 2.3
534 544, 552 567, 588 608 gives -1.1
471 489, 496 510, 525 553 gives -0.2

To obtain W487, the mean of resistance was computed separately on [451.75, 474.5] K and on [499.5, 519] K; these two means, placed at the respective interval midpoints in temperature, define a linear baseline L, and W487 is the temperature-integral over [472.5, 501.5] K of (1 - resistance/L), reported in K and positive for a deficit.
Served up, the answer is -2.9 K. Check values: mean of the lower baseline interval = 42.6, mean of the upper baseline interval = 38.4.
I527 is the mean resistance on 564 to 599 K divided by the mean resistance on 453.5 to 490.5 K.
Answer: 1.1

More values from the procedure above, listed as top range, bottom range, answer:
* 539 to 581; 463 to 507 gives 1.09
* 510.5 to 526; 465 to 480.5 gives 0.75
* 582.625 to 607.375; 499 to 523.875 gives 1.29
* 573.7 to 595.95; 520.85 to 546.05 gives 1.18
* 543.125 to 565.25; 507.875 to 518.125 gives 1.38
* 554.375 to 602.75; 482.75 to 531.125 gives 1.22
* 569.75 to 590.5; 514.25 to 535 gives 1.36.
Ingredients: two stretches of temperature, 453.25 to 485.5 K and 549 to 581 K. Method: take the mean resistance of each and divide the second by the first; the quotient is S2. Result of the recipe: 1.1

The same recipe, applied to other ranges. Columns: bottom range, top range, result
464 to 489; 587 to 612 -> 1.10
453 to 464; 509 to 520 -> 0.77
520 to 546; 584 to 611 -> 1.15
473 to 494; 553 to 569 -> 1.12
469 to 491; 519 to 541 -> 0.91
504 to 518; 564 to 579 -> 1.33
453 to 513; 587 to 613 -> 1.09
